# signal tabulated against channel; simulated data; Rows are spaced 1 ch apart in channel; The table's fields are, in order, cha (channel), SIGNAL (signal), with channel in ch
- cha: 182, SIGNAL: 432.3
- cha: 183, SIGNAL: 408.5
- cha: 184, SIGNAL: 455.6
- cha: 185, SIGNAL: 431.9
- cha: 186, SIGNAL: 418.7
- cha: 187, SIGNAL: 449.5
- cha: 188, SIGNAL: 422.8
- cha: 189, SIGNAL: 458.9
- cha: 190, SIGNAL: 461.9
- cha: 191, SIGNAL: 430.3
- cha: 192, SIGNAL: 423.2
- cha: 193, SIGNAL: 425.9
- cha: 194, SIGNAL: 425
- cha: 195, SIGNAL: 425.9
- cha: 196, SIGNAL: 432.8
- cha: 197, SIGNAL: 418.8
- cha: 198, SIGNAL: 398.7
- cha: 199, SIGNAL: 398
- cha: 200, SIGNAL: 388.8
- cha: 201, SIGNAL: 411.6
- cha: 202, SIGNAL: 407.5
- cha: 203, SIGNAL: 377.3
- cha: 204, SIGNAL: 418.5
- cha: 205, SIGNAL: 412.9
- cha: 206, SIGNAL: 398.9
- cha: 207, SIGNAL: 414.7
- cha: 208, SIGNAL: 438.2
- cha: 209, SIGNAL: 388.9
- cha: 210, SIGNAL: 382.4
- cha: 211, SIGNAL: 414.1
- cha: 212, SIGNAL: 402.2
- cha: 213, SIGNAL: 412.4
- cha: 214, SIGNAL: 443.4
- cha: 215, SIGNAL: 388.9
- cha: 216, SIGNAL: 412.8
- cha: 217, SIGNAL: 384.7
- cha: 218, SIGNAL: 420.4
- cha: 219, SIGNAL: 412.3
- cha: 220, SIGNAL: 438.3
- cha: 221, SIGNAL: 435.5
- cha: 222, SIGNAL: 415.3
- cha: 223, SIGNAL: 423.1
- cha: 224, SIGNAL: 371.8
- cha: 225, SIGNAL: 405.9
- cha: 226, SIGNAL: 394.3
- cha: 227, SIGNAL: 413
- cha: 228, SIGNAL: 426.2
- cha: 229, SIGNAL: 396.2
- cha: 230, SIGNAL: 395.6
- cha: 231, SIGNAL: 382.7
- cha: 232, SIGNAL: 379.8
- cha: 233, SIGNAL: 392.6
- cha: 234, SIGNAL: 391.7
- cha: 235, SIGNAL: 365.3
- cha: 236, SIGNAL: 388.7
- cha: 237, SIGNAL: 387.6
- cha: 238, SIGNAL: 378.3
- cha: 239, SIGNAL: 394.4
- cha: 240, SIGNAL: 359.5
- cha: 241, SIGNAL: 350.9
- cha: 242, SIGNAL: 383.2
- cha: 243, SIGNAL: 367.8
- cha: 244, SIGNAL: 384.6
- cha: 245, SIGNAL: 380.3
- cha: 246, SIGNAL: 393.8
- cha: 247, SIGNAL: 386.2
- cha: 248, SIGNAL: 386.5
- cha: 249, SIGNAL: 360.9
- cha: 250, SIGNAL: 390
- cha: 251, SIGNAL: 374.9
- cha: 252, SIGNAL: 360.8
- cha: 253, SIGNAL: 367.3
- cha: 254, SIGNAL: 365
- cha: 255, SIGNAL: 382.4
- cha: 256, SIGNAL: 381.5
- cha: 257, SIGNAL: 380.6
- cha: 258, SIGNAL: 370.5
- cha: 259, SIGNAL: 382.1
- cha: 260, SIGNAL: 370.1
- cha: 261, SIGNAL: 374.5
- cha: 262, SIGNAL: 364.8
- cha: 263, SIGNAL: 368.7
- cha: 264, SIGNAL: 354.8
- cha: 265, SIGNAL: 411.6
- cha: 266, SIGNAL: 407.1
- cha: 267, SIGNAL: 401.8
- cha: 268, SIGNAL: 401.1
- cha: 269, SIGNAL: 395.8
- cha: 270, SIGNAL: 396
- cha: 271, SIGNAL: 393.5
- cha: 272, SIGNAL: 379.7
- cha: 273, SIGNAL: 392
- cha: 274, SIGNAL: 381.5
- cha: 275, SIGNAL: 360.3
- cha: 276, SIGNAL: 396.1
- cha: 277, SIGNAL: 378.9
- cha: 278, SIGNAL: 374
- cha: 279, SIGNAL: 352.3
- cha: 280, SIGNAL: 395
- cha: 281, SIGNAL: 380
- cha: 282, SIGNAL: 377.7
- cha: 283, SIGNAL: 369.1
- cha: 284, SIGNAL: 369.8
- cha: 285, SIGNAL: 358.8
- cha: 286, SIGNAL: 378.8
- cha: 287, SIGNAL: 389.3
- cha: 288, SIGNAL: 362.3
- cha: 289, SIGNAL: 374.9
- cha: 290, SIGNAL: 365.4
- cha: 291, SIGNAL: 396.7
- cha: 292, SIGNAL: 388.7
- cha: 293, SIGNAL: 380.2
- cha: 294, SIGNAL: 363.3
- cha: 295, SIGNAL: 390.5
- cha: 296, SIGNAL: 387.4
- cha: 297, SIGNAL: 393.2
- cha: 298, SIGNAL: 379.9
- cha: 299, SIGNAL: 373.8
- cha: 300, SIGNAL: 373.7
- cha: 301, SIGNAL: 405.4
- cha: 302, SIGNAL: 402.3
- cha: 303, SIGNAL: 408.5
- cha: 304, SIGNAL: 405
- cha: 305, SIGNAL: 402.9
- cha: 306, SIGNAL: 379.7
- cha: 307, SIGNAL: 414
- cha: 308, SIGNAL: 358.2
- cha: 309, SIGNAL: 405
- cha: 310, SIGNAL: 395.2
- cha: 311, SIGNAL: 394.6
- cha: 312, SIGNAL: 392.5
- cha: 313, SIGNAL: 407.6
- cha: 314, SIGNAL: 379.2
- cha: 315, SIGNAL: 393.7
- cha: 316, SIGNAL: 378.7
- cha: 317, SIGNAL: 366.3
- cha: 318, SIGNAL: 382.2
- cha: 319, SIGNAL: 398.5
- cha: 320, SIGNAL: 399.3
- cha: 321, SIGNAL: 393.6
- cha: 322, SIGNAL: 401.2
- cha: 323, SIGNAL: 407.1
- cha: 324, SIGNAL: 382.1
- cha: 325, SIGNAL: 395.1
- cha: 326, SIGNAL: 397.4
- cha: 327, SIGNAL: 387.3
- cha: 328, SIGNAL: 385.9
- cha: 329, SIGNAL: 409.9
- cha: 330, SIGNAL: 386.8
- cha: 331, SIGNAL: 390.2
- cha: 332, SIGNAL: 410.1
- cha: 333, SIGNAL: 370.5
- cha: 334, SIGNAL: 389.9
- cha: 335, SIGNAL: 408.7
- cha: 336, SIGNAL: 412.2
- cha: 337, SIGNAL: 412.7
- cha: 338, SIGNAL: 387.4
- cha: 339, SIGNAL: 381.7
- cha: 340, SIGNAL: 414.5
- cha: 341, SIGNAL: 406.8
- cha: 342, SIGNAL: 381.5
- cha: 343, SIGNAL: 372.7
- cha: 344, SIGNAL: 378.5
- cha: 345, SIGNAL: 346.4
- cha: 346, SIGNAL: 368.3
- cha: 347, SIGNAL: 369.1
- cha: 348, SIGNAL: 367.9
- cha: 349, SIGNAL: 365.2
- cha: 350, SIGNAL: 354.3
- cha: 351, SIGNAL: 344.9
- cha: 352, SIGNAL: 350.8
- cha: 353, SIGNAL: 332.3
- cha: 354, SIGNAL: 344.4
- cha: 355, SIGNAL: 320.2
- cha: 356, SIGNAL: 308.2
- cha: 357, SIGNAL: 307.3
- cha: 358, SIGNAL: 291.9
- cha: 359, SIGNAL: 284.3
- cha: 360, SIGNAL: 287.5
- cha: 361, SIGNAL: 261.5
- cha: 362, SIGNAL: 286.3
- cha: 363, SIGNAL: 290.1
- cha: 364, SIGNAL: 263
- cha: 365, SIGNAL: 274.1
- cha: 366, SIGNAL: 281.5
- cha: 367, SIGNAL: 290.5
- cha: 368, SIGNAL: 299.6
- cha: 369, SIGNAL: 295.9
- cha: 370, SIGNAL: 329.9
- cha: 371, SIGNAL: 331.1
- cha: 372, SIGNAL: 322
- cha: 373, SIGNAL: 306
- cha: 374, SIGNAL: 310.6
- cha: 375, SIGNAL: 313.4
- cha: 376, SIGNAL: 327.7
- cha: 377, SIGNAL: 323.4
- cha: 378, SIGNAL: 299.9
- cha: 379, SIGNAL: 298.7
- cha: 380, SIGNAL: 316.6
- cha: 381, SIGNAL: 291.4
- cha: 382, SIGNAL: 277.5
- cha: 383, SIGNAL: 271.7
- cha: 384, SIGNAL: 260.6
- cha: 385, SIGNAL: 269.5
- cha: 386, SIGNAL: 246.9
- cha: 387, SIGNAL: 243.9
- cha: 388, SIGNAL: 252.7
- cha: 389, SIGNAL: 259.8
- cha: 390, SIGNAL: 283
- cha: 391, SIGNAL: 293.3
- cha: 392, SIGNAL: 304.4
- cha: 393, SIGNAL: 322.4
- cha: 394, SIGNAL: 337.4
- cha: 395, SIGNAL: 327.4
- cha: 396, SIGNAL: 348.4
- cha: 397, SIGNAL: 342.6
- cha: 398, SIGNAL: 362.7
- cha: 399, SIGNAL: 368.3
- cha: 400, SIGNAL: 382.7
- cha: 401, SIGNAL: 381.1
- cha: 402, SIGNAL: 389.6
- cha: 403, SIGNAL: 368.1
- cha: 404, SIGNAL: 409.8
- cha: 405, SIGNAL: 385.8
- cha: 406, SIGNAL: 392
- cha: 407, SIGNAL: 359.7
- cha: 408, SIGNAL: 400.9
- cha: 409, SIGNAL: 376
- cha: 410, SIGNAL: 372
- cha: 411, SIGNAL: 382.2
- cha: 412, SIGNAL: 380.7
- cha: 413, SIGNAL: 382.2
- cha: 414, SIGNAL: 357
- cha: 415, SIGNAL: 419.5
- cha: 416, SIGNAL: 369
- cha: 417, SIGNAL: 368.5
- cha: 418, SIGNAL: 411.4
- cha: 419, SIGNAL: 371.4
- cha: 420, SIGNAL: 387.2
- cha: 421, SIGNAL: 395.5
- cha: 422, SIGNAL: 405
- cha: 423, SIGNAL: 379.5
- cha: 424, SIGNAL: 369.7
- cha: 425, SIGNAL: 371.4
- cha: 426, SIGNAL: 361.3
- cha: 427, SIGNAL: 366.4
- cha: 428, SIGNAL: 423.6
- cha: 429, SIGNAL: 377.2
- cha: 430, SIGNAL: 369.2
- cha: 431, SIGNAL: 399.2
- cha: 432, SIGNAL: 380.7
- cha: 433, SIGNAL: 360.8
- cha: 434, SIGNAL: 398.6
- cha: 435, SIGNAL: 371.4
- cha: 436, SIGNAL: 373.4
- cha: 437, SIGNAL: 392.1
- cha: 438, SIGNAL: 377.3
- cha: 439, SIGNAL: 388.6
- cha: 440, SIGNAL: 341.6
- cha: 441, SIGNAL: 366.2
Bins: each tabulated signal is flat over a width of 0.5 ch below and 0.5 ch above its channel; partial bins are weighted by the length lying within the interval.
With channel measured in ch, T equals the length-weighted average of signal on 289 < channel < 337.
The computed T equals 391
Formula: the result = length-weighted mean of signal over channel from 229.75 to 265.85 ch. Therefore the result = 378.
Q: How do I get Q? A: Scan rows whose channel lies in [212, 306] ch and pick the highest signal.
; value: 443.4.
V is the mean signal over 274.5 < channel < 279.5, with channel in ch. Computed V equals 372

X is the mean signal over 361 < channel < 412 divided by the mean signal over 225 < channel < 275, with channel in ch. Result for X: 0.84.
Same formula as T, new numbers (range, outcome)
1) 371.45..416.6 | 333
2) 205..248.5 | 397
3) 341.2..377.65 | 322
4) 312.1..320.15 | 388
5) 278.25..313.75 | 385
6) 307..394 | 343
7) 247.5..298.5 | 380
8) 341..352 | 366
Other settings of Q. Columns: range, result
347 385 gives 369.1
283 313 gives 414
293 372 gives 414.5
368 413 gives 409.8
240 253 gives 393.8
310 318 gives 407.6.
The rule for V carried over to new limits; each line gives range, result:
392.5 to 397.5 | 336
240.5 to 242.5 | 367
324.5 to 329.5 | 395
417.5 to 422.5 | 394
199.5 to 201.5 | 400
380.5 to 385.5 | 274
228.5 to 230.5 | 396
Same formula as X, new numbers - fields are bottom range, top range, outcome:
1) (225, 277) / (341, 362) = 0.88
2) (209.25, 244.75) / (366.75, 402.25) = 0.78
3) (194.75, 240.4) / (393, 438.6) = 0.94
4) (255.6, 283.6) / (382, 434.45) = 0.93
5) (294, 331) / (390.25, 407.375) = 0.91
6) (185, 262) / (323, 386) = 0.85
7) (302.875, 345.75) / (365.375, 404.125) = 0.80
